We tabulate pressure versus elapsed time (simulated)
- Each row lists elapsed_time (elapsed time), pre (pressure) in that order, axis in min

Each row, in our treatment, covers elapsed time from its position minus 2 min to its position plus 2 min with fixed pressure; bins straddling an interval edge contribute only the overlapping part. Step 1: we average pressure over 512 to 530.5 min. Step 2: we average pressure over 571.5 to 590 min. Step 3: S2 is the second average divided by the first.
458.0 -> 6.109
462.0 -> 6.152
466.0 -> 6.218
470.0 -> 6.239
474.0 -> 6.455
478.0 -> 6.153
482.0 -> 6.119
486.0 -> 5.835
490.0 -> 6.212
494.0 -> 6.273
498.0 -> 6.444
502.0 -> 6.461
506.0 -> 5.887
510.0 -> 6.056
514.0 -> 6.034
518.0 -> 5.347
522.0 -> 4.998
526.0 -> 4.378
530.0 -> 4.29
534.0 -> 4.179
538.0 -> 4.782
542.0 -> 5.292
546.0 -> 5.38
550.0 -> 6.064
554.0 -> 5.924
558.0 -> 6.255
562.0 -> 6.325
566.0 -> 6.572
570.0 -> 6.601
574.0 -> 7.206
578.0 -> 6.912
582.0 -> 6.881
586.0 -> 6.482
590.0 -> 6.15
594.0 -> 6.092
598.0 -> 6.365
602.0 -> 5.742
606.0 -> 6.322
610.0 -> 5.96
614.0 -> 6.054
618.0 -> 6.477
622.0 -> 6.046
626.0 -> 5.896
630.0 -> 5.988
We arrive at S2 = 1.34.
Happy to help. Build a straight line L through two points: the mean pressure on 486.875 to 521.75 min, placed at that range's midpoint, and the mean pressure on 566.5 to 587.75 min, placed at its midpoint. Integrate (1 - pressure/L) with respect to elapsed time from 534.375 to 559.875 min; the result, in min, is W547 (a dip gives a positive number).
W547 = 3.80 min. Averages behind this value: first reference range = 6.03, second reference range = 6.8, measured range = 5.52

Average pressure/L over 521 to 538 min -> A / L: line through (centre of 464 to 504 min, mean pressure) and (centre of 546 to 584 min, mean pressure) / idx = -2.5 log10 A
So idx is 0.38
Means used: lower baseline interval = 6.24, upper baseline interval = 6.47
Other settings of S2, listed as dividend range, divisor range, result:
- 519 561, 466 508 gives 0.84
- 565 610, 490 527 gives 1.11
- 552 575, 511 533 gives 1.28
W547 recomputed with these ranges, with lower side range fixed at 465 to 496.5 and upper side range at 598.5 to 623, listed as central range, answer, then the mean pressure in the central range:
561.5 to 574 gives -1.0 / 6.63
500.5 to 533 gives 4.2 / 5.38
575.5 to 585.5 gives -1.2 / 6.85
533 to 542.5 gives 2.2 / 4.73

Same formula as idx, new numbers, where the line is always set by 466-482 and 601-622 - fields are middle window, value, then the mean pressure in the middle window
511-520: 0.088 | 5.73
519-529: 0.299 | 4.71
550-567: -0.009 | 6.23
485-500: 0.004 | 6.21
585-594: -0.018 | 6.25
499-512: 0.011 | 6.16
